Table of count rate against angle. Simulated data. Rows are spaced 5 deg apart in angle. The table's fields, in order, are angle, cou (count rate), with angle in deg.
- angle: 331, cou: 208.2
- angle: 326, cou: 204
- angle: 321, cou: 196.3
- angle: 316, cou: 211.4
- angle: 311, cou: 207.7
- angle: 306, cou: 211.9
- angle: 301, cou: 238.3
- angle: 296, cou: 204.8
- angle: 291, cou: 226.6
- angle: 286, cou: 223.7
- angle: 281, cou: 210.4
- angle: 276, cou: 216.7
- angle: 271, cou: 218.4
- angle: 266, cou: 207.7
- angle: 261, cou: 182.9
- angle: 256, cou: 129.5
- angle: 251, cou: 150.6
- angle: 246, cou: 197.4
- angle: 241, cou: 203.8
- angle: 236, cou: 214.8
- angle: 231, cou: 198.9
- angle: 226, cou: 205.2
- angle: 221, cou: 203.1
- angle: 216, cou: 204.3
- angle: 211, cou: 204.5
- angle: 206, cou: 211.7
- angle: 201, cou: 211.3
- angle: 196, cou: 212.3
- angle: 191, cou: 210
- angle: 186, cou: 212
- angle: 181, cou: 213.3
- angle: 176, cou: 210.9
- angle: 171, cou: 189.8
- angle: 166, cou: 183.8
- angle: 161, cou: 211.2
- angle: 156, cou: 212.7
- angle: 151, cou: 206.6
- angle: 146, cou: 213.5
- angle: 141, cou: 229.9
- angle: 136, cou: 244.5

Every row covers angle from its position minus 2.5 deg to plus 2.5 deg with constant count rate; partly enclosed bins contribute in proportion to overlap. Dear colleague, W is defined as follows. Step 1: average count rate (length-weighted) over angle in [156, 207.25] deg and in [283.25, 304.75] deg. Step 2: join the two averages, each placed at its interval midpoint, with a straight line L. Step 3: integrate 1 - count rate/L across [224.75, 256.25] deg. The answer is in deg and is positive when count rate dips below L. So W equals 3.8 deg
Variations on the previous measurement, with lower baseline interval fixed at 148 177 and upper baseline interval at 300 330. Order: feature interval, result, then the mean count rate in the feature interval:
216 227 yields 0.1 deg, 204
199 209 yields -0.3 deg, 211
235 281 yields 3.5 deg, 192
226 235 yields 0.1 deg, 203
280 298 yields -0.7 deg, 217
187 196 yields -0.3 deg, 211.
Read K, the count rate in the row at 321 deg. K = 196.3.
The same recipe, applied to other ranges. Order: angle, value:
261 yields 182.9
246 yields 197.4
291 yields 226.6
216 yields 204.3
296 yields 204.8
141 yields 229.9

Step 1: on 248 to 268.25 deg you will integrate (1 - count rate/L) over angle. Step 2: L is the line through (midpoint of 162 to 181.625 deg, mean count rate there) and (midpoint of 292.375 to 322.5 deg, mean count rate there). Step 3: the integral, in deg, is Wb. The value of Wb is 3.9 deg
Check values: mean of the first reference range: 199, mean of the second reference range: 213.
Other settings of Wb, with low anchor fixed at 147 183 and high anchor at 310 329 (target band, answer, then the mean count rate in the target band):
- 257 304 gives -1.6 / 212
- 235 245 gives -0.1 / 207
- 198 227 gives -0.3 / 207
